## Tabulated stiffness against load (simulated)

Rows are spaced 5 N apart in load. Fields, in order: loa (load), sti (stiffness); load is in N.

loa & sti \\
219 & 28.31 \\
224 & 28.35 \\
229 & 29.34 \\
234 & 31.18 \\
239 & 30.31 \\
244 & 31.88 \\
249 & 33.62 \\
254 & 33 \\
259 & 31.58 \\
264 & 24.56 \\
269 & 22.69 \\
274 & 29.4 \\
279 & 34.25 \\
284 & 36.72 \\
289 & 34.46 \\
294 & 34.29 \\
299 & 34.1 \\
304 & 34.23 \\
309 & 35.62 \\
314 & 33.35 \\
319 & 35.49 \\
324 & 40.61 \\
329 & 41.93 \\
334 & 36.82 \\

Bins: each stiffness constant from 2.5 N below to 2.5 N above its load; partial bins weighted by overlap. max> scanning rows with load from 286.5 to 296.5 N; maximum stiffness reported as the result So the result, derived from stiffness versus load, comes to 34.46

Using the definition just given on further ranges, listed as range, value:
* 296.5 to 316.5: 35.62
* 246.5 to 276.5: 33.62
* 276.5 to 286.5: 36.72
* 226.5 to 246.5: 31.88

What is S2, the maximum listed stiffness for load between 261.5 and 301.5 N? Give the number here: 36.72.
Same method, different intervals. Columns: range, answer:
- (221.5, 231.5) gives 29.34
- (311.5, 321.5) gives 35.49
